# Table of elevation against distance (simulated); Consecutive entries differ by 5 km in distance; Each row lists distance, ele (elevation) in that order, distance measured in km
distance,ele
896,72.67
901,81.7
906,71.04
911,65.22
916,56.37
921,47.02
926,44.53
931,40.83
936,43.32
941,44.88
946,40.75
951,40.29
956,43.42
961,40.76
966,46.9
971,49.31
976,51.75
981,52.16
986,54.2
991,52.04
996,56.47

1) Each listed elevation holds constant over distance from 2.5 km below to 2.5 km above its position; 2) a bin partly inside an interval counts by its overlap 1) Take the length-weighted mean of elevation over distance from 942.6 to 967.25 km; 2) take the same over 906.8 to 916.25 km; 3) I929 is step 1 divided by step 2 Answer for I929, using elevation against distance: 0.7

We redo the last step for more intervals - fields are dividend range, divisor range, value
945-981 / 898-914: 0.63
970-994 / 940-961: 1.24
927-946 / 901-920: 0.66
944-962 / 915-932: 0.88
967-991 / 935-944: 1.17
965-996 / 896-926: 0.82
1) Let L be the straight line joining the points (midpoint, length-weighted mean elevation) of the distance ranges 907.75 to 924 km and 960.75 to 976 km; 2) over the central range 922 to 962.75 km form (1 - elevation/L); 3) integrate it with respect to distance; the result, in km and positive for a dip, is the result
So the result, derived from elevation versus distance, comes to 7.3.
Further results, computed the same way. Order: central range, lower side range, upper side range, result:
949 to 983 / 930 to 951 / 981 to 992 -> 1.40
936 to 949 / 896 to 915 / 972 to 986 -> 3.98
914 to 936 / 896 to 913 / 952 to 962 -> 5.19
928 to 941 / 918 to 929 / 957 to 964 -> 0.59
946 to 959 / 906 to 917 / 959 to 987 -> 2.98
